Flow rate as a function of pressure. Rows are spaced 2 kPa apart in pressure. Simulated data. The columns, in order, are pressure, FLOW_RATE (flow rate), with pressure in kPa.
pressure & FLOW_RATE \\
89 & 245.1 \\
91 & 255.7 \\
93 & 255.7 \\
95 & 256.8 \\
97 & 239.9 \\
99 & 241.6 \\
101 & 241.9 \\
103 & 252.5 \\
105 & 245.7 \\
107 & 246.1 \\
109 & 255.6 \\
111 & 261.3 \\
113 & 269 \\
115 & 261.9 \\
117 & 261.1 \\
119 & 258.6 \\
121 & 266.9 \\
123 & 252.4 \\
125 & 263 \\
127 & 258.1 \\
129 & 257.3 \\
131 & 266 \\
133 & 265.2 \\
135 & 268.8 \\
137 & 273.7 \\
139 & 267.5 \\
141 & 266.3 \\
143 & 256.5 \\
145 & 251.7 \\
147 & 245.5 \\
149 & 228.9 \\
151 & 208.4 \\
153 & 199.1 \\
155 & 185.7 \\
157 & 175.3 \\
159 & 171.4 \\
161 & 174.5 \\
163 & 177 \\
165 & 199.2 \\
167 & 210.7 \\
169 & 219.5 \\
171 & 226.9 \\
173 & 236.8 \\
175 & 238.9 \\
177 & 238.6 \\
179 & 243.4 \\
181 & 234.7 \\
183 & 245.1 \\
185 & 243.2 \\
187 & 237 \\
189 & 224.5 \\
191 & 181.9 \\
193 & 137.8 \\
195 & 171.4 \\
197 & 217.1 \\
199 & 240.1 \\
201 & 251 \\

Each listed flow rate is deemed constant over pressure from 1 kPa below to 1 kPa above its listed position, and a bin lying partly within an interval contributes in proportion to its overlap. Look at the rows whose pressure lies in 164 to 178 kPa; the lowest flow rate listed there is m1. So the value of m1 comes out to 199.2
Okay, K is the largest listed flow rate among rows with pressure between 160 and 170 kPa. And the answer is 219.5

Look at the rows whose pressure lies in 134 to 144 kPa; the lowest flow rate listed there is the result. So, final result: 256.5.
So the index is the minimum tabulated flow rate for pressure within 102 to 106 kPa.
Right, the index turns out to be 245.7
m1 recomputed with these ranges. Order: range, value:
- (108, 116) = 255.6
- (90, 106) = 239.9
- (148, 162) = 171.4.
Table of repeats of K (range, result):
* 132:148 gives 273.7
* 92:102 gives 256.8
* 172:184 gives 245.1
